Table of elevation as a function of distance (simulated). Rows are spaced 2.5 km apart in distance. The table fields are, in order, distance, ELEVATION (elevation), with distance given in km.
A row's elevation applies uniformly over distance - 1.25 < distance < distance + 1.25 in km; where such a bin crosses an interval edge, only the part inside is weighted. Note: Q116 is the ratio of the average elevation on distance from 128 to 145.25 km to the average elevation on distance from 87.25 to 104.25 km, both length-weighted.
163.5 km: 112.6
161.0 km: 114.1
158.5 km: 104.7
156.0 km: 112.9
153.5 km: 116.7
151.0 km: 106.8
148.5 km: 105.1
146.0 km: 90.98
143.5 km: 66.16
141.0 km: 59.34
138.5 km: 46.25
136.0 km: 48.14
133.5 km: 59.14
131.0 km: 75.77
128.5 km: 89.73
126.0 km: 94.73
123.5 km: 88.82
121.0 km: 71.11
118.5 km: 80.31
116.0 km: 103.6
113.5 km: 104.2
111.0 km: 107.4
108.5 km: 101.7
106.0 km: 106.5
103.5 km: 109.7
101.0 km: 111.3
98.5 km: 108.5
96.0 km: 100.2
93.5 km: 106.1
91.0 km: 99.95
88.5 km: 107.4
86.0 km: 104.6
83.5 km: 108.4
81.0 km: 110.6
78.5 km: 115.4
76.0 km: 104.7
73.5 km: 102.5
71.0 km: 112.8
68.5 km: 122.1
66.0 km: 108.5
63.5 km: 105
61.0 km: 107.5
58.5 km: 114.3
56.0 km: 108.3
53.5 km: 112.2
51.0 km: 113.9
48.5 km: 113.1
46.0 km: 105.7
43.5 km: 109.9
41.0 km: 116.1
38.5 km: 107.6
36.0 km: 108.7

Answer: 0.60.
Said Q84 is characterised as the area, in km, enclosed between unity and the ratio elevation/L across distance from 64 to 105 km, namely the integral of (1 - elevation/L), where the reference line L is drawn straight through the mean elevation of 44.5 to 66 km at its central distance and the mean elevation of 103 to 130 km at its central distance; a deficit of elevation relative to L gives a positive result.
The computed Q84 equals -2.1 km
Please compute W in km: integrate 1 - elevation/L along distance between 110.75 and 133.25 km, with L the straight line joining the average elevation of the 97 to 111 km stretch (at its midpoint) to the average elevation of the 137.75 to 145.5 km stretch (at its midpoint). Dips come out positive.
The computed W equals -0.8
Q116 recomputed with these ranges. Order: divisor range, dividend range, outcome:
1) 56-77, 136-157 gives 0.78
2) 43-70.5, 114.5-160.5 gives 0.77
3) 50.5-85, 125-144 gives 0.61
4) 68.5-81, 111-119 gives 0.90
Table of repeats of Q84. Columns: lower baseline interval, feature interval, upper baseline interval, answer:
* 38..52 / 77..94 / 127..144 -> -3.31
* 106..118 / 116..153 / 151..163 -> 9.75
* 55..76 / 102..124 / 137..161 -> 0.36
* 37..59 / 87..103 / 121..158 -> -1.52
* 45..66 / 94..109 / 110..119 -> -0.62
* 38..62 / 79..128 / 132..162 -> -2.17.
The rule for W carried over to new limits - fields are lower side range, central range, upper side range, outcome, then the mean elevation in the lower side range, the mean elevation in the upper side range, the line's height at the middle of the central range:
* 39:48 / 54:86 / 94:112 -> -0.3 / 111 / 106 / 109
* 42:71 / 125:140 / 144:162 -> 5.4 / 111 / 106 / 107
